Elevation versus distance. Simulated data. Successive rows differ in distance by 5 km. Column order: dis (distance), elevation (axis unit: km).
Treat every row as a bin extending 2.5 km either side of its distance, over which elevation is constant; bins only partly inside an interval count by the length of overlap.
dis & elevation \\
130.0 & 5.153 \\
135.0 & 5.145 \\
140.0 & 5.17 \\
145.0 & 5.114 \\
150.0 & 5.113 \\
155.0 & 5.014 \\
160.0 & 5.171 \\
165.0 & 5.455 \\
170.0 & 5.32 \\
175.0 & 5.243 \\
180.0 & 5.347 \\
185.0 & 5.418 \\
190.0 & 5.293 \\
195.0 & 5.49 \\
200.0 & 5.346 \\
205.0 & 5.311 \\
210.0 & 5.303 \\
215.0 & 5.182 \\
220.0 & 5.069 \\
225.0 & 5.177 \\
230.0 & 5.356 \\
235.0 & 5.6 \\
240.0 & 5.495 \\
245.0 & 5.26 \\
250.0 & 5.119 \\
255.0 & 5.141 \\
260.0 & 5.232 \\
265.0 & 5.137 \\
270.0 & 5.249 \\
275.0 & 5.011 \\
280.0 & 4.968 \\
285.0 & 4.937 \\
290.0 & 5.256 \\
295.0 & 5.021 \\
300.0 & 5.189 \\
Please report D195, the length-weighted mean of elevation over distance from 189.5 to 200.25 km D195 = 5.4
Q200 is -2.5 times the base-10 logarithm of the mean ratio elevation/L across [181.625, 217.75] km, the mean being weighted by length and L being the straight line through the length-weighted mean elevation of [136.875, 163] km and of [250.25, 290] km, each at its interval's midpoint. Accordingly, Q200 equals -0.04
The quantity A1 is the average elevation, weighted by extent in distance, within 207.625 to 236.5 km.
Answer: 5.27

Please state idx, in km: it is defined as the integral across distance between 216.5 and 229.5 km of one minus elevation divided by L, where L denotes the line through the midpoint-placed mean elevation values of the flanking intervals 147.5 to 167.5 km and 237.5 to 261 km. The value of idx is 0.2 km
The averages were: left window 5.19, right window 5.25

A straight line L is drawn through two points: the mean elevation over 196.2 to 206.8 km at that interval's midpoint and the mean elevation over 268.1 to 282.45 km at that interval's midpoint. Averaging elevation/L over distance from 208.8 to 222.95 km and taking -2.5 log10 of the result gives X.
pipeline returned 0.03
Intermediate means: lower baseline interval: 5.35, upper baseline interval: 5.07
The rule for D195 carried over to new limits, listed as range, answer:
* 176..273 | 5.29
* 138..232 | 5.26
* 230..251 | 5.38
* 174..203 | 5.36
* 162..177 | 5.34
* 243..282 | 5.14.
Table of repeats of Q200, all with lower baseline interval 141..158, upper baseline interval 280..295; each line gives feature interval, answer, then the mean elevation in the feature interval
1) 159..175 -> -0.048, 5.32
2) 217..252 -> -0.047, 5.3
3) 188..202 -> -0.062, 5.38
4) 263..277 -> -0.015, 5.14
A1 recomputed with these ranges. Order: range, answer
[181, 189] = 5.38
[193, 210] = 5.37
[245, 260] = 5.17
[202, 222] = 5.22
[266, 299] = 5.08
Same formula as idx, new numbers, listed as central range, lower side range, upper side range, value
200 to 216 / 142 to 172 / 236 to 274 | -0.21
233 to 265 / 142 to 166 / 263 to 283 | -1.19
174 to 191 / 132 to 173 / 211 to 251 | -0.35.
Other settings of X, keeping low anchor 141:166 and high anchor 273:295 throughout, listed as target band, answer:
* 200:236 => -0.037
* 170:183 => -0.035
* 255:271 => -0.028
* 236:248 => -0.066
